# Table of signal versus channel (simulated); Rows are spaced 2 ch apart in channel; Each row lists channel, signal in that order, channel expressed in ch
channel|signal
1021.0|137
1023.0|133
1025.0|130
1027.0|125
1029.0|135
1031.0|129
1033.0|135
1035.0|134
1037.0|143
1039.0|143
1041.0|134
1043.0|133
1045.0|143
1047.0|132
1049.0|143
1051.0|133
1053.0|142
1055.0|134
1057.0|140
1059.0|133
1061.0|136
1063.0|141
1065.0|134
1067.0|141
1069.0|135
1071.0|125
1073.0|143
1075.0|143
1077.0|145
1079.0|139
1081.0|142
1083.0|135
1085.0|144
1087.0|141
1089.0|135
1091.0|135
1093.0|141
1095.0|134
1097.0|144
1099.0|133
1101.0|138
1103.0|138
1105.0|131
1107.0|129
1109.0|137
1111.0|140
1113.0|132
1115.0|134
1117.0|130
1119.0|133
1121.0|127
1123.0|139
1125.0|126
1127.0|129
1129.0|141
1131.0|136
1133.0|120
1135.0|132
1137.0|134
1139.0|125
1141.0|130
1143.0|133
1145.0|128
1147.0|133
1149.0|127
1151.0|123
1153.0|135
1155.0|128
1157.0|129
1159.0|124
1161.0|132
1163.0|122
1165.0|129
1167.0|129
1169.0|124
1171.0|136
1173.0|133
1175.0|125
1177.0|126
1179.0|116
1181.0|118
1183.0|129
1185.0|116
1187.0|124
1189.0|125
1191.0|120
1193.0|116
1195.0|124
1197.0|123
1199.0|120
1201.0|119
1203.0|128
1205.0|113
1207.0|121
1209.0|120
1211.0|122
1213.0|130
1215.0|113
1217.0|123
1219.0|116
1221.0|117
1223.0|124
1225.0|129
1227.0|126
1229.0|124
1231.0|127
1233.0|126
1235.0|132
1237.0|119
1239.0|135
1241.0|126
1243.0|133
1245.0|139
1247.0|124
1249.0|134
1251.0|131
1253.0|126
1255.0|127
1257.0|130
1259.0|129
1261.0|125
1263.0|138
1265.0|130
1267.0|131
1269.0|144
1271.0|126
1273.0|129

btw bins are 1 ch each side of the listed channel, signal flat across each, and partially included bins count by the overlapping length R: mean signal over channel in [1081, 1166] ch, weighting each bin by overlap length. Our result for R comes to 133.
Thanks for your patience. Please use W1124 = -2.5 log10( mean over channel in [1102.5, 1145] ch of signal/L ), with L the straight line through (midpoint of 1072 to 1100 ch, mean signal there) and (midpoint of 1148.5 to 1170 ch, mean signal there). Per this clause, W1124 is 0.011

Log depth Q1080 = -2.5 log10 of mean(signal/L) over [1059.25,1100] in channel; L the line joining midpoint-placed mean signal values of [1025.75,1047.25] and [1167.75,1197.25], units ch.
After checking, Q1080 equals -0.05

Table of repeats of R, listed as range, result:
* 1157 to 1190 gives 126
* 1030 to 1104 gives 138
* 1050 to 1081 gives 138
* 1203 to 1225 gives 121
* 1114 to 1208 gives 127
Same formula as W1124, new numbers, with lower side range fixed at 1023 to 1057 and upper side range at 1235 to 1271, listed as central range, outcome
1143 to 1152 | 0.04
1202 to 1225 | 0.09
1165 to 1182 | 0.05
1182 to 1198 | 0.08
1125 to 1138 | 0.02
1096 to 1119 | -0.01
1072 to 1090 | -0.05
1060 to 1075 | -0.02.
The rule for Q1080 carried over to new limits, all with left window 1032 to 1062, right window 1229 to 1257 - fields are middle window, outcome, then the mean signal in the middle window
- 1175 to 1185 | 0.083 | 122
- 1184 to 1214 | 0.081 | 121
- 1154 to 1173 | 0.033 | 128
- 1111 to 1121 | 0.015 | 132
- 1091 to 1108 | -0.007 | 136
